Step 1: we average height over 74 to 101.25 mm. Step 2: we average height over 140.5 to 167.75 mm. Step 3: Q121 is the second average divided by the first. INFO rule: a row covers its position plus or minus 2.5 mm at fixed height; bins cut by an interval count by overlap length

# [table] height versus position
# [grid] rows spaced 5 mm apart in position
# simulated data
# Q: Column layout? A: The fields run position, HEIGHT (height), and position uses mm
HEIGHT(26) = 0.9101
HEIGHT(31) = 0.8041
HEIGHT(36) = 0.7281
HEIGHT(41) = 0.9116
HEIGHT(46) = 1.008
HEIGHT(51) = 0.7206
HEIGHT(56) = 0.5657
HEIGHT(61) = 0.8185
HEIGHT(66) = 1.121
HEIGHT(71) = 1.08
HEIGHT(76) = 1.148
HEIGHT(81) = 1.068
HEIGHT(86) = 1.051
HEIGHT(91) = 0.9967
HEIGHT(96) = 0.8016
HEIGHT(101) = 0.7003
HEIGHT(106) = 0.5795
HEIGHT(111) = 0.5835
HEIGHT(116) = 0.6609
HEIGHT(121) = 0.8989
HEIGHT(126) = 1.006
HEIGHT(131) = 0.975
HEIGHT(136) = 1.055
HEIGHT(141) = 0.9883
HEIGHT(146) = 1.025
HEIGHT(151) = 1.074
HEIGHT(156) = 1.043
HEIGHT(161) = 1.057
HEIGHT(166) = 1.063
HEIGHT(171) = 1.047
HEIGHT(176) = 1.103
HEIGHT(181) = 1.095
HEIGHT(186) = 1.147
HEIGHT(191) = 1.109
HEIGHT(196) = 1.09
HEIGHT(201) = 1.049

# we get 1.07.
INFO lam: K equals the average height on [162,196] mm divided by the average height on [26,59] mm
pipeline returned 1.37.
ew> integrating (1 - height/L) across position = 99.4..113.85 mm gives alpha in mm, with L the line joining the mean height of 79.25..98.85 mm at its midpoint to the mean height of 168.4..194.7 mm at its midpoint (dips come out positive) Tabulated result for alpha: 5.5 mm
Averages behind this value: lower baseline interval 0.971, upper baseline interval 1.1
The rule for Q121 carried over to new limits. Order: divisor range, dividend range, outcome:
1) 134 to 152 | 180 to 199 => 1.08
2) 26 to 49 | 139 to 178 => 1.21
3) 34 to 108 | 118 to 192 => 1.17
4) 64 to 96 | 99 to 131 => 0.72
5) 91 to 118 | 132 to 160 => 1.49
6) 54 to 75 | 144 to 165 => 1.14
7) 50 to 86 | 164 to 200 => 1.15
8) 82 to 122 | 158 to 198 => 1.38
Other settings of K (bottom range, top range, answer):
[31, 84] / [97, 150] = 0.93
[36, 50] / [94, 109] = 0.77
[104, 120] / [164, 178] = 1.68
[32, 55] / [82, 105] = 1.07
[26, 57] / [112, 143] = 1.13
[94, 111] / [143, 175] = 1.56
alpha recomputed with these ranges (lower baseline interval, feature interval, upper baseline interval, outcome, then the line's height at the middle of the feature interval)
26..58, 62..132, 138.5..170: 0.9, 0.92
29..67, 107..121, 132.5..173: 4.3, 0.961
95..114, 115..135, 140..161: -2.1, 0.826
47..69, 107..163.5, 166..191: 4.0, 0.999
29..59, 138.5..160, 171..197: -0.2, 1.03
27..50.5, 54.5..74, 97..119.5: -3.6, 0.781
